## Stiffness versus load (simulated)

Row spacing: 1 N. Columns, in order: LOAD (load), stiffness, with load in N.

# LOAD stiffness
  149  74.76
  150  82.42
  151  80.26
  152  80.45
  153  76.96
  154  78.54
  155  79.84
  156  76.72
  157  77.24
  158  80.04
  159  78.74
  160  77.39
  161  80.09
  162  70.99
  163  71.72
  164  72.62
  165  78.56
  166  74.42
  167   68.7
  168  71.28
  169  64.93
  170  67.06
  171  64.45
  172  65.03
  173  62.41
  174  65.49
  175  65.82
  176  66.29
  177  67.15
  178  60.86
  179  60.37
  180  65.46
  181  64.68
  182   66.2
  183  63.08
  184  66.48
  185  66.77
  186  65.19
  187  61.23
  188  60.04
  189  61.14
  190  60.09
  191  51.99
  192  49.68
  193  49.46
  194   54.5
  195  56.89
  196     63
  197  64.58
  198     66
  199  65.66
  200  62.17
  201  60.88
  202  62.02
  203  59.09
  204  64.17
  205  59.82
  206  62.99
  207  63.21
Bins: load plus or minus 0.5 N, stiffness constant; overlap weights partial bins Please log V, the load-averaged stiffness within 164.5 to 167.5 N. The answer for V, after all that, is 73.9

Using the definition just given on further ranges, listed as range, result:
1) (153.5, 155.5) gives 79.2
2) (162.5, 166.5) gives 74.3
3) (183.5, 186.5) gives 66.1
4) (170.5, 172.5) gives 64.7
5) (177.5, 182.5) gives 63.5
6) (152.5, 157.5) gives 77.9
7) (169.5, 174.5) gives 64.9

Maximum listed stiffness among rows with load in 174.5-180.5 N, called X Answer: 67.15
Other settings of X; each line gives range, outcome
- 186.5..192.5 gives 61.23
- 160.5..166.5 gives 80.09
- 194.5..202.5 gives 66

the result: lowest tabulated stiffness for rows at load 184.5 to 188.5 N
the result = 60.04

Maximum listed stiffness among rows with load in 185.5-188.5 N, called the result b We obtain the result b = 65.19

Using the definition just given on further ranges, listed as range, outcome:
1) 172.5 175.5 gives 65.82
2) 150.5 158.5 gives 80.45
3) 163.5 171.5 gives 78.56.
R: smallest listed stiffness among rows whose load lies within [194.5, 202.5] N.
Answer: 56.89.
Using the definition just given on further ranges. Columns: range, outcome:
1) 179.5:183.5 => 63.08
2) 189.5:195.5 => 49.46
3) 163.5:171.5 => 64.45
